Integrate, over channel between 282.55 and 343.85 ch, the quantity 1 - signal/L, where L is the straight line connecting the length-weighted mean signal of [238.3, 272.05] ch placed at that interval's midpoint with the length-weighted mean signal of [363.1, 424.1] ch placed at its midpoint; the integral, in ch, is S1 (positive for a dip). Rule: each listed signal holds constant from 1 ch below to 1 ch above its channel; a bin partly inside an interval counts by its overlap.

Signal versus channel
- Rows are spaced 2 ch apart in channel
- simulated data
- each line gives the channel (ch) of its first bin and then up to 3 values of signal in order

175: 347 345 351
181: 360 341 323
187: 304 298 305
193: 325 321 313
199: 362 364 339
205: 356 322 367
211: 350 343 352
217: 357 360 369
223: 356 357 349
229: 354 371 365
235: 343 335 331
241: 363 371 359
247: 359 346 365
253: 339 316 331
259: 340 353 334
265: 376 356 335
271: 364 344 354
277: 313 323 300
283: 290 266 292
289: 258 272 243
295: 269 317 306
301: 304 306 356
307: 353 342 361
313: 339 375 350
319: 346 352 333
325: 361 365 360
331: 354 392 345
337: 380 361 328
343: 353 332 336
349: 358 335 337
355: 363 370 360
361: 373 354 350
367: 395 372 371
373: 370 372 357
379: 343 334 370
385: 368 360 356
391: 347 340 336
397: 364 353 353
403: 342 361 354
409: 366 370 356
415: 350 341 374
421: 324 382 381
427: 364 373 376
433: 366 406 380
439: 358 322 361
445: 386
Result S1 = 3.9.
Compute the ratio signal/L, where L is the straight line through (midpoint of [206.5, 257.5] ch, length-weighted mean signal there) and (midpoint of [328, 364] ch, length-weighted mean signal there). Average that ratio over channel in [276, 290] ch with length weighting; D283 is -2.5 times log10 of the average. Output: 0.21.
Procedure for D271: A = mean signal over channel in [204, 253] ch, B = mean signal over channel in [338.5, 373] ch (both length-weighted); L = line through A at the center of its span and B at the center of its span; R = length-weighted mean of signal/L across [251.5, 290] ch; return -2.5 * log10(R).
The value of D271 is 0.09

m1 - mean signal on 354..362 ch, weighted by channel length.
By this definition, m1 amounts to 366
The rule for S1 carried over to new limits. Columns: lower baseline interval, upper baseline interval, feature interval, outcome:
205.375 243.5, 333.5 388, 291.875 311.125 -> 2.29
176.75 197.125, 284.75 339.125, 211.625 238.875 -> -2.20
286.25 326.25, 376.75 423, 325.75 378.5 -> -3.39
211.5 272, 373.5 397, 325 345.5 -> -0.28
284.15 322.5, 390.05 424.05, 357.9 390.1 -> -1.97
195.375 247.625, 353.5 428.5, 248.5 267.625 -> 0.45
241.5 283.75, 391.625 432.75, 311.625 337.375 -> -0.65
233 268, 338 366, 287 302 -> 2.90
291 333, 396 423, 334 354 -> -0.30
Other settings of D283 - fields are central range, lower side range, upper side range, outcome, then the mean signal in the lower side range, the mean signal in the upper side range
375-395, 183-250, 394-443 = 0.02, 345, 361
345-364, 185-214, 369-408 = 0.00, 333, 356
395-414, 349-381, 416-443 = 0.02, 360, 365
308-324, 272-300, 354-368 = -0.08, 296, 366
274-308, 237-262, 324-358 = 0.16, 347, 355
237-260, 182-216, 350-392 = -0.02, 334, 360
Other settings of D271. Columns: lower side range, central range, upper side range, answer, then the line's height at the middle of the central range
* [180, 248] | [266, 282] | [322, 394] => 0.04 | 350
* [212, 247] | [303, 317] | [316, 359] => 0.01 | 354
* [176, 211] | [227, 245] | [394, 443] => -0.04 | 340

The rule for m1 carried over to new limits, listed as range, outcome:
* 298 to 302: 305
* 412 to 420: 355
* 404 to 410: 360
